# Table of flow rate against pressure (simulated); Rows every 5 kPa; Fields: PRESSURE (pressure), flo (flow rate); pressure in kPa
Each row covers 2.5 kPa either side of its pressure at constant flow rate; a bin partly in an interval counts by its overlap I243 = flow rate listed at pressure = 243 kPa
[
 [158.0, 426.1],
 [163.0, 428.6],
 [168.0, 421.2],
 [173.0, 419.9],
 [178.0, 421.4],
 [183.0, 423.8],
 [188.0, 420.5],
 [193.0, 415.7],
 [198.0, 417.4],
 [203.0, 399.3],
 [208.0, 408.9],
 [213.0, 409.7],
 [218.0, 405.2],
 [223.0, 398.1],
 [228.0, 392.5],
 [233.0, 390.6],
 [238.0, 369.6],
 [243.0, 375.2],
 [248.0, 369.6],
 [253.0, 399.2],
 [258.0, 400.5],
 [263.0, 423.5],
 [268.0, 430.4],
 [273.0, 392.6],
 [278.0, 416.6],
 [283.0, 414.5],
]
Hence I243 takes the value 375.2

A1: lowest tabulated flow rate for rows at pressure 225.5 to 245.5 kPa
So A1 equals 369.6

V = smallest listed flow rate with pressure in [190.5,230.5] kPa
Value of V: 392.5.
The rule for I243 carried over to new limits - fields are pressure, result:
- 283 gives 414.5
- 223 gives 398.1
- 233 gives 390.6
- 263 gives 423.5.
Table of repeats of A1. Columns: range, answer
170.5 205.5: 399.3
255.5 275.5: 392.6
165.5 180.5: 419.9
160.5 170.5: 421.2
